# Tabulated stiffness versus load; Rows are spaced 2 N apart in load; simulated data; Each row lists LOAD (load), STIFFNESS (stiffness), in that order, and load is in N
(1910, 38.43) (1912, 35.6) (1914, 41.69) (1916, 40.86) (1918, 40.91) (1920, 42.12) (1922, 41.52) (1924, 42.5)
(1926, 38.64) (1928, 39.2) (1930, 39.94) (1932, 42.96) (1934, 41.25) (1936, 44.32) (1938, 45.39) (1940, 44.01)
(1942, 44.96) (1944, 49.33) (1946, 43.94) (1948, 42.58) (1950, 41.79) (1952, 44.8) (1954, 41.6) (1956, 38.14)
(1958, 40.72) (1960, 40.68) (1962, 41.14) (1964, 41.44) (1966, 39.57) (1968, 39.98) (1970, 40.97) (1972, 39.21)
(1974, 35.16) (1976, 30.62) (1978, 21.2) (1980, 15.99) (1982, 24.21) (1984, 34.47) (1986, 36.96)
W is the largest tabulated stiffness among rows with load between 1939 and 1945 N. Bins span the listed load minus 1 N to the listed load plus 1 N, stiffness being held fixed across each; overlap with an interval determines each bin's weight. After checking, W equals 49.33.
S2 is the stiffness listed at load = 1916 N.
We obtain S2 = 40.86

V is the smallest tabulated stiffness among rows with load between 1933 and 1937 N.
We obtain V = 41.25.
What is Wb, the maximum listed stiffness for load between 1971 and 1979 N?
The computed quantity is 39.21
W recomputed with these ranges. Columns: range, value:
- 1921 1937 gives 44.32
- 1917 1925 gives 42.5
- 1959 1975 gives 41.44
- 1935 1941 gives 45.39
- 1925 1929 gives 39.2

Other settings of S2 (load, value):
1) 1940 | 44.01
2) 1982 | 24.21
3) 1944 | 49.33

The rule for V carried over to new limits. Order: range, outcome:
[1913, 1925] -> 40.86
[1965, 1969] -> 39.57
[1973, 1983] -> 15.99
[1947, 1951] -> 41.79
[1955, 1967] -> 38.14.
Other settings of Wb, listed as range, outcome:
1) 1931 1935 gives 42.96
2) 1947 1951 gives 42.58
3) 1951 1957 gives 44.8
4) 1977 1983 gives 24.21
